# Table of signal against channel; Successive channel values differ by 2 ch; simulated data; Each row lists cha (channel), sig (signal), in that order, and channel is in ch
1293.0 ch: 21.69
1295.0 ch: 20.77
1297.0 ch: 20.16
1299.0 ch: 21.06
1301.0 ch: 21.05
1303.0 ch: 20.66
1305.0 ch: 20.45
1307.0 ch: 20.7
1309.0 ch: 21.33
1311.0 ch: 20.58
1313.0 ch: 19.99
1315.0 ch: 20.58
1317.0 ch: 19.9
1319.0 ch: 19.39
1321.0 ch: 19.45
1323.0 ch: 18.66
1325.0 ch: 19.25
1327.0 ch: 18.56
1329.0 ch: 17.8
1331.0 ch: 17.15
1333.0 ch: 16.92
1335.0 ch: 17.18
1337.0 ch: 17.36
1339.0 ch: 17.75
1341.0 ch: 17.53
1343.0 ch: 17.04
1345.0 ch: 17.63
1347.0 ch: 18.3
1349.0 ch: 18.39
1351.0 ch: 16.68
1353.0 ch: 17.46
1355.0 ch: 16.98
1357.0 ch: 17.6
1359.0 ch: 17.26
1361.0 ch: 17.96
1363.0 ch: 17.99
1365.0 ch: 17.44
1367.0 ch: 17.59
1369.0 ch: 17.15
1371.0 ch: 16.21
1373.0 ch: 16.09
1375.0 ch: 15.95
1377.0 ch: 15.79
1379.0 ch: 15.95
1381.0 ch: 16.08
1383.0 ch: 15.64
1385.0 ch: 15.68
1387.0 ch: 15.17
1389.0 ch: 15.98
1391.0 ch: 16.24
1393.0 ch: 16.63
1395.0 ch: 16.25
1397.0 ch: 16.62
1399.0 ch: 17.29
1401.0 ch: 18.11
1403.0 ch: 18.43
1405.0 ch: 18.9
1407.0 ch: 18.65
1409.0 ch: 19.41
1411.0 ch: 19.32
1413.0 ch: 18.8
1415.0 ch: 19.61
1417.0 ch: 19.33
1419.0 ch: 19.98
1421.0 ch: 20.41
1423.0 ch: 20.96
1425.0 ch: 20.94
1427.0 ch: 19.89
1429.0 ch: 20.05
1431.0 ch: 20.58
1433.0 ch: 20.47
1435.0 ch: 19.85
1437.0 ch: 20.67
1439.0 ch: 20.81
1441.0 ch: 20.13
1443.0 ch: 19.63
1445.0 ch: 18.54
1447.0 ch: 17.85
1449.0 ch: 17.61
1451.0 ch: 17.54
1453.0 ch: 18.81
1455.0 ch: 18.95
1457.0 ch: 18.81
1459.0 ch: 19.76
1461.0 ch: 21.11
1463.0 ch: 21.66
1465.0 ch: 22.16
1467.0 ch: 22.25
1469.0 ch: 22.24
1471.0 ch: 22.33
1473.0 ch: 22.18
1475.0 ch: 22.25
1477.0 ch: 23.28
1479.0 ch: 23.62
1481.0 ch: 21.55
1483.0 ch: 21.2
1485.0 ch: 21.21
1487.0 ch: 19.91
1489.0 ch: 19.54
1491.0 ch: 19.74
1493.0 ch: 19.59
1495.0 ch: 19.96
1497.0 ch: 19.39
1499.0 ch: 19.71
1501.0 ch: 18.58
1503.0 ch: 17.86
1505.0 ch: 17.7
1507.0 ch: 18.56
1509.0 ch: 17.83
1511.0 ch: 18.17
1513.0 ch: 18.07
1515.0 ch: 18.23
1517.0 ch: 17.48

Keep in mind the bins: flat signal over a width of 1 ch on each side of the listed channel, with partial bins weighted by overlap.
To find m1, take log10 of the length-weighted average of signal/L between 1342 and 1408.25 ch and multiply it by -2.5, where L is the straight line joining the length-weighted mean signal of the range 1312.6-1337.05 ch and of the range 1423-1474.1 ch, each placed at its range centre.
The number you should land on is 0.136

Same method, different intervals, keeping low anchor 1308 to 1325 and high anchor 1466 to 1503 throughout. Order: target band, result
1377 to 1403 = 0.24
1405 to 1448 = 0.04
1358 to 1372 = 0.17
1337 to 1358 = 0.15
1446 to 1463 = 0.10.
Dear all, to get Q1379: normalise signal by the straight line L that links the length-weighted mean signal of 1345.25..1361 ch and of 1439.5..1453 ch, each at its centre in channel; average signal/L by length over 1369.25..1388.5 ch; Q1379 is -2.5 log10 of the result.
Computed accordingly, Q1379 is 0.126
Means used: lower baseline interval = 17.6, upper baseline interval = 18.7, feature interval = 15.9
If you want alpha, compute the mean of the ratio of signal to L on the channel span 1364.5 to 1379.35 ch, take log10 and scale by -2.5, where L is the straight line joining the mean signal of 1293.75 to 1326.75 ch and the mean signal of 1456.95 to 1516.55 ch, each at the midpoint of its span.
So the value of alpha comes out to 0.221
